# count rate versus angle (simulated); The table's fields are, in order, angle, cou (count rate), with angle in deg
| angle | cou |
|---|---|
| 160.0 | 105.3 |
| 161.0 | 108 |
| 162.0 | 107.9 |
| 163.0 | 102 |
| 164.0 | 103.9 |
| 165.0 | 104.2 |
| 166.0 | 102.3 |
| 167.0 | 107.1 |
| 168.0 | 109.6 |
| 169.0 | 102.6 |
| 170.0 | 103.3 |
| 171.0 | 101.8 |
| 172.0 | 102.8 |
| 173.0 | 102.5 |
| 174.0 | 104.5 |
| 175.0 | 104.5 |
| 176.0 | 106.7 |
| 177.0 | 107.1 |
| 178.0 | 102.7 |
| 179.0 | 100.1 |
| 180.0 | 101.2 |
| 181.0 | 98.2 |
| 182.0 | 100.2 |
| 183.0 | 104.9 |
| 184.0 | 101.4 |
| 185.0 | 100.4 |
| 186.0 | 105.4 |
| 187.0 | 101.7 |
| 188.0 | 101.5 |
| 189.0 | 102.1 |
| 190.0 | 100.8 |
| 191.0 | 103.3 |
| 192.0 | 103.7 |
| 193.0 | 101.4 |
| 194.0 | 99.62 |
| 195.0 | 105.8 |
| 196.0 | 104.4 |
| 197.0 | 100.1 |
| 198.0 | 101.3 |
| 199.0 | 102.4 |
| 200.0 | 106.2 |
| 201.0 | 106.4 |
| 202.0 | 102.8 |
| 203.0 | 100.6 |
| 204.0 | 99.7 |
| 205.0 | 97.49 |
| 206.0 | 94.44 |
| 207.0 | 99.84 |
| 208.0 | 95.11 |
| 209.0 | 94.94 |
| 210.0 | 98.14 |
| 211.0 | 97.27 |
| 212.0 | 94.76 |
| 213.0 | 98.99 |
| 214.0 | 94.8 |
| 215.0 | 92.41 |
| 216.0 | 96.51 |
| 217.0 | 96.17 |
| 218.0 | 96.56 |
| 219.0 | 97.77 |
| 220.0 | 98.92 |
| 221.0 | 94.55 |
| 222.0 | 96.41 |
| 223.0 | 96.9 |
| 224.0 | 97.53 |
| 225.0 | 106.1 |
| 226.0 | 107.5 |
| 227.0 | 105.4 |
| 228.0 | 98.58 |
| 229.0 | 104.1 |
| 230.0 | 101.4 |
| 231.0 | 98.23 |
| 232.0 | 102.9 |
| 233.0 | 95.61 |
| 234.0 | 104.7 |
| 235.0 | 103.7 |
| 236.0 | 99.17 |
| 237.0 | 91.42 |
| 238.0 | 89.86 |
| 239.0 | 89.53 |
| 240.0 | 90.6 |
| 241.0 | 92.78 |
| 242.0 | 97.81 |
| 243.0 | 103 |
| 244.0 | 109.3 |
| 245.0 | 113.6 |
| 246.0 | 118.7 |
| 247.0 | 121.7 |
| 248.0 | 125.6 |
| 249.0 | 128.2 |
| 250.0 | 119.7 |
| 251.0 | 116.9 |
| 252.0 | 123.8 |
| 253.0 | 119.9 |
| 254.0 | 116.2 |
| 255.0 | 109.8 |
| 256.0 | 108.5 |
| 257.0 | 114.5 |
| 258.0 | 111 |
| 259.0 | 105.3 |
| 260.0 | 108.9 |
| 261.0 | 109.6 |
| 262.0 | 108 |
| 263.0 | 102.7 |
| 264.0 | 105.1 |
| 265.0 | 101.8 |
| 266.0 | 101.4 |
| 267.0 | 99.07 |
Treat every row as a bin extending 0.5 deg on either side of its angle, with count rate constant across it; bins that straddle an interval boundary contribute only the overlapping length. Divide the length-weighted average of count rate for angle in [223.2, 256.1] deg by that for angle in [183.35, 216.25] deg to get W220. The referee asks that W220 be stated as 1.06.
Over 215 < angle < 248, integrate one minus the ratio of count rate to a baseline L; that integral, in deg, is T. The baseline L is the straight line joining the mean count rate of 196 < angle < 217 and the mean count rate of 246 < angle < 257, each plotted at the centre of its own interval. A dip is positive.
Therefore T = 2.7 deg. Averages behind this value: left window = 98.8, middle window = 101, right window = 119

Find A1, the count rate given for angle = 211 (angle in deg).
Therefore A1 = 97.27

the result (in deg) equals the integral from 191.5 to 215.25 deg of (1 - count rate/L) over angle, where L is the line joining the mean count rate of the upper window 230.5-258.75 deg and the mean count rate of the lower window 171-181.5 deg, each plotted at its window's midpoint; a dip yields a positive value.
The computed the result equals 1.1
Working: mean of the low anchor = 103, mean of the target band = 99.8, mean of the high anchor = 108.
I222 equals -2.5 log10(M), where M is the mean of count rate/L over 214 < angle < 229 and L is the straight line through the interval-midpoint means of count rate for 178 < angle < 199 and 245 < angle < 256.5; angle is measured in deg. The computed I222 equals 0.13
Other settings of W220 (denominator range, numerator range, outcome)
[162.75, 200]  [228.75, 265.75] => 1.04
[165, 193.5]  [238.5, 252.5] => 1.08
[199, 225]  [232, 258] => 1.10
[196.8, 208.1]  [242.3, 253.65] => 1.17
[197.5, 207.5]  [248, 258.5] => 1.16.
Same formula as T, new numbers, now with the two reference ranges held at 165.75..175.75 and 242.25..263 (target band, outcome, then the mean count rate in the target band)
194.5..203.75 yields 0.4 deg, 103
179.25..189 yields 0.4 deg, 102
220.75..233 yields 1.1 deg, 101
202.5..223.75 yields 2.4 deg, 96.8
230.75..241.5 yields 1.5 deg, 96.2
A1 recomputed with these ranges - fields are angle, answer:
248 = 125.6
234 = 104.7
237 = 91.42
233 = 95.61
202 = 102.8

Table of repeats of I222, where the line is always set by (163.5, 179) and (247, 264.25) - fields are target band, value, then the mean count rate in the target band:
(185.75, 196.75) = 0.041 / 103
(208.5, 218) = 0.139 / 96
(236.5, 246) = 0.142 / 98.7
